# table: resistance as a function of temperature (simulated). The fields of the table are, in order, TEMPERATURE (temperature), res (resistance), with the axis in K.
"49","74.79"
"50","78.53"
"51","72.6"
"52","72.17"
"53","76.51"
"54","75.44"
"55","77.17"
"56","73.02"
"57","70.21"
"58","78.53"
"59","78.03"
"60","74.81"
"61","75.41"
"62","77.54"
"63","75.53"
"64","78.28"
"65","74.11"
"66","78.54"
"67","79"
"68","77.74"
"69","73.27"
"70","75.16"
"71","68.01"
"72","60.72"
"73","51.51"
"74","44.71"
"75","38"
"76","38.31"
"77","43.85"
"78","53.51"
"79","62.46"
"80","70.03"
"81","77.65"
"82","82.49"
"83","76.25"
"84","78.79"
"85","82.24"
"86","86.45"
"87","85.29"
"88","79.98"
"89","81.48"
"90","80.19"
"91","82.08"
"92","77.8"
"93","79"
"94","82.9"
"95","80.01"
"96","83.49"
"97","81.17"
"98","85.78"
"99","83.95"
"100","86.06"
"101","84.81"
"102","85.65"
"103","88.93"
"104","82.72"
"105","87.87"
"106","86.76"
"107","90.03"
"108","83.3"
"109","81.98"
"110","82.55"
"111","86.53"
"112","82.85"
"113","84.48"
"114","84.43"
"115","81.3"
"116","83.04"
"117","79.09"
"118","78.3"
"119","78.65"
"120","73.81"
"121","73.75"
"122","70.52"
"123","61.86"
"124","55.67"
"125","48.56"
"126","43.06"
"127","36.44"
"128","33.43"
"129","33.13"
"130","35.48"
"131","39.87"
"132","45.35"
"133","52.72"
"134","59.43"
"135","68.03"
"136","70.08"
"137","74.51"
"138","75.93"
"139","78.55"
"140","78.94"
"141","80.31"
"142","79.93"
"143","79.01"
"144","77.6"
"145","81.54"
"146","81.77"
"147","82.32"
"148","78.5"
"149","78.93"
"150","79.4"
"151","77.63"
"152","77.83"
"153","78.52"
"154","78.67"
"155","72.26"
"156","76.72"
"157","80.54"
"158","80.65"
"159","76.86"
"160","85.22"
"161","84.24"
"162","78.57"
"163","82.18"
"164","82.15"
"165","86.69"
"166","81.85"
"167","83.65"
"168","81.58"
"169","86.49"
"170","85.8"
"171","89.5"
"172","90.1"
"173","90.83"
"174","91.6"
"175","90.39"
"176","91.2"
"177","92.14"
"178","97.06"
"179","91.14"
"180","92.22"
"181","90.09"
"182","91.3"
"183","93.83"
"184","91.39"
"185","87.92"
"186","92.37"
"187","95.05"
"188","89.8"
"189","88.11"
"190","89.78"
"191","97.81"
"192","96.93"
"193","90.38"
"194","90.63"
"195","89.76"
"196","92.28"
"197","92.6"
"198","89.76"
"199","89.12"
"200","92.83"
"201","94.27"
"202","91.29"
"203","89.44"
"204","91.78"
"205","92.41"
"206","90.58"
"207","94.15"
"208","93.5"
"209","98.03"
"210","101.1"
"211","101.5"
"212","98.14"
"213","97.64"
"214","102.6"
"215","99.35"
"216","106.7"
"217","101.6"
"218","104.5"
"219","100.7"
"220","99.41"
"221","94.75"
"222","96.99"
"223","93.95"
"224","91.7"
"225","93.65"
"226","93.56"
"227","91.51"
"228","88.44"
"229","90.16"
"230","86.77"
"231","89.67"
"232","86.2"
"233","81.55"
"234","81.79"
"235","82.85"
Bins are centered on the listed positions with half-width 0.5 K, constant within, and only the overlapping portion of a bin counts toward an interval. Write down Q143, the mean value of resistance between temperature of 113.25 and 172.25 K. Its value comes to 72.7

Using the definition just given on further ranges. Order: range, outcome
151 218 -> 89.9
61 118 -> 76.6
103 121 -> 82.7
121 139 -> 54.5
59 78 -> 65.8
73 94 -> 69.9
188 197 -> 91.9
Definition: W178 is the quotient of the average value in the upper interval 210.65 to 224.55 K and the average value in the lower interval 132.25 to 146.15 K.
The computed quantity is 1.35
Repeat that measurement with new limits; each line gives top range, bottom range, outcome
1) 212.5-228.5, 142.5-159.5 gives 1.24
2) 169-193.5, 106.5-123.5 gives 1.15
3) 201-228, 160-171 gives 1.15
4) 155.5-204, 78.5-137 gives 1.21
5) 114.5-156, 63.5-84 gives 1.04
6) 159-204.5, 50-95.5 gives 1.24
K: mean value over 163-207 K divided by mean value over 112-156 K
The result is 1.3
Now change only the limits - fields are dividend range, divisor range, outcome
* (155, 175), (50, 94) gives 1.16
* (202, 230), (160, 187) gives 1.09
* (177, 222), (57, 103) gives 1.27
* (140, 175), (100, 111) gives 0.96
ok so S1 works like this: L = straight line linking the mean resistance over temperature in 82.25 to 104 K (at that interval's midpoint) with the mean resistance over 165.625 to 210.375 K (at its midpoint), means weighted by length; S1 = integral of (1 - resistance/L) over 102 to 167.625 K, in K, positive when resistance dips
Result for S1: 9.4 K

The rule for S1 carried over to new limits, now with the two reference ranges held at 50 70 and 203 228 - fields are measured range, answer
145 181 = 2.33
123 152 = 7.30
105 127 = 2.13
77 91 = 0.59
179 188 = 0.08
